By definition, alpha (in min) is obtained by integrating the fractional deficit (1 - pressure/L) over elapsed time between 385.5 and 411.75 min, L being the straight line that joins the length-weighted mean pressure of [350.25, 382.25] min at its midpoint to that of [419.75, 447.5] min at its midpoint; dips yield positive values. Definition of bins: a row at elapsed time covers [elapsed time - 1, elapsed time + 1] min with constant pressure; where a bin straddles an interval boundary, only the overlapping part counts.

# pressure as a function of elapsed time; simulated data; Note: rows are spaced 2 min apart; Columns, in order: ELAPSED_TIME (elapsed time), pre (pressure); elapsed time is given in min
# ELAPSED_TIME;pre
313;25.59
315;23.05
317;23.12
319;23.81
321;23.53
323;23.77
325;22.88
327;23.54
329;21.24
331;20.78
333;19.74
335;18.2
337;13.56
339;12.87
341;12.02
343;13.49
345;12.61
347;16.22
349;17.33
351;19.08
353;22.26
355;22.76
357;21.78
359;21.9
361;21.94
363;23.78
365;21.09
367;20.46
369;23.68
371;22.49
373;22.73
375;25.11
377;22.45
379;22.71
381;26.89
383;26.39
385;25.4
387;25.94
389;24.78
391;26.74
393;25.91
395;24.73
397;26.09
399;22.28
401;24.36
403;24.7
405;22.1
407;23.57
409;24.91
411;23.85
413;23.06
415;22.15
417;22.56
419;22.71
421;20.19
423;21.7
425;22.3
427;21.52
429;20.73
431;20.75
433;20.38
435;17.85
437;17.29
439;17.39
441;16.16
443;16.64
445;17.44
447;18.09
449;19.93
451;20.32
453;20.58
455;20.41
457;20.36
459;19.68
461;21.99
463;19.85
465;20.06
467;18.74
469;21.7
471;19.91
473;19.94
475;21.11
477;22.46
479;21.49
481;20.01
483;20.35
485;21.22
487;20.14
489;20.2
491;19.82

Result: -4.5 min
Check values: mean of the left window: 22.6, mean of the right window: 19.2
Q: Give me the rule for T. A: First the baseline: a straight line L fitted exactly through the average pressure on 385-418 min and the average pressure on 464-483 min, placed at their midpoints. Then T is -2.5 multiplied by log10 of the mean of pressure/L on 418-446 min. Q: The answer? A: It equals 0.167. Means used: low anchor 24.3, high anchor 20.6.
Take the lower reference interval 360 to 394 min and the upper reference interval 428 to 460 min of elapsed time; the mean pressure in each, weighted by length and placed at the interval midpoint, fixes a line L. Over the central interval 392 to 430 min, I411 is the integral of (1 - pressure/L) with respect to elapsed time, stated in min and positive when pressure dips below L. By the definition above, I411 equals -2.9 min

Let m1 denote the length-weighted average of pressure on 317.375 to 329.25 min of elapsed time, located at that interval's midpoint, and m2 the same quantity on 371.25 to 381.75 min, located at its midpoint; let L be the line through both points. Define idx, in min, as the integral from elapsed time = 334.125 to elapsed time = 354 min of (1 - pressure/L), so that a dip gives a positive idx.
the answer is 6.5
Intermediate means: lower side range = 23.2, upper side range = 23.8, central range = 15.7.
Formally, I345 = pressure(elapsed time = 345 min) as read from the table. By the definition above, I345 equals 12.61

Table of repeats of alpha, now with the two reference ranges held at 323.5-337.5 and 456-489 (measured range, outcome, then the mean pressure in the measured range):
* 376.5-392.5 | -3.8 min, 25.3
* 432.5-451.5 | 2.3 min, 18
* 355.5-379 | -2.4 min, 22.5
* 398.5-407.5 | -1.3 min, 23.5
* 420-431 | -0.4 min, 21.2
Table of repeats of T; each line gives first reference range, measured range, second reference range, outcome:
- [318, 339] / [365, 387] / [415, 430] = -0.125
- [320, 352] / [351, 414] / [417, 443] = -0.238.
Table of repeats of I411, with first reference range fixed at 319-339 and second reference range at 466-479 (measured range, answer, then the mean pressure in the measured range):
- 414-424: -0.6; 21.9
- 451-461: 0.1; 20.4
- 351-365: -1.0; 22.1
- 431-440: 0.9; 18.5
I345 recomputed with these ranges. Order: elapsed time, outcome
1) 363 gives 23.78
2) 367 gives 20.46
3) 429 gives 20.73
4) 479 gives 21.49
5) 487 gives 20.14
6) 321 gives 23.53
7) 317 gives 23.12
